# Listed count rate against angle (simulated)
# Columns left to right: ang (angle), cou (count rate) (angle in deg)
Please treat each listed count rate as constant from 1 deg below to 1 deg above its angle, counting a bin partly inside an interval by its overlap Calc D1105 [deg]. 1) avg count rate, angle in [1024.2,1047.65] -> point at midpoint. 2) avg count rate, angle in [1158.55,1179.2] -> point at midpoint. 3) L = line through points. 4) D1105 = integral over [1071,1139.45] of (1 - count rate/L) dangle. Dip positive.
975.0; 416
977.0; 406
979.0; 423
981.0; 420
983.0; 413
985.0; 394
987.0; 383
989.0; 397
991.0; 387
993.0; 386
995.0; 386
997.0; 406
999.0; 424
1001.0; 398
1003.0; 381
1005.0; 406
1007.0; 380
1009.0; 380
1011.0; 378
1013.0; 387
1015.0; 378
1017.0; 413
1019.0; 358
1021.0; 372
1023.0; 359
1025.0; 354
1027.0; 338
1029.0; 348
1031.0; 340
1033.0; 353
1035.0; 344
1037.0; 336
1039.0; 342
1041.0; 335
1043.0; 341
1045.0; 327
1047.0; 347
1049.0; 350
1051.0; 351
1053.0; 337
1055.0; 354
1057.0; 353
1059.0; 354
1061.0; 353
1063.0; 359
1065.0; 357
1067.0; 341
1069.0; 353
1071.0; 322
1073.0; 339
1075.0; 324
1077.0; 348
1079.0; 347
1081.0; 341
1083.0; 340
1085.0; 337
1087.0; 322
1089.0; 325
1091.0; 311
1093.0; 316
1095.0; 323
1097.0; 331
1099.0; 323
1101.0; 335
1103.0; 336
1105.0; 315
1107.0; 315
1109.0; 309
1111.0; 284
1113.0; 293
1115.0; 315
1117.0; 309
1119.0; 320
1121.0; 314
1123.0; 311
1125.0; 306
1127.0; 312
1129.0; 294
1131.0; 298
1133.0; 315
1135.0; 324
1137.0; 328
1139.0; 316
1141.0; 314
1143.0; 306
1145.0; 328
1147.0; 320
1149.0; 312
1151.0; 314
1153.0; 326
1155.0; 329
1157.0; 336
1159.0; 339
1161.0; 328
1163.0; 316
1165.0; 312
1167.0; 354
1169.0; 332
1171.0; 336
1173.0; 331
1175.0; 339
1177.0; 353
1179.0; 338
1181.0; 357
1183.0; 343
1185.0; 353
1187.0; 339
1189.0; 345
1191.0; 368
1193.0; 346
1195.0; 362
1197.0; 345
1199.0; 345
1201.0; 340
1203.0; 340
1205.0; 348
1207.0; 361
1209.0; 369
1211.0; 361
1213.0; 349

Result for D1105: 3.6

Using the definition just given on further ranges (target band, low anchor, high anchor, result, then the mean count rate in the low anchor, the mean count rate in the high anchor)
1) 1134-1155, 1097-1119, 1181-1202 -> 0.7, 314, 349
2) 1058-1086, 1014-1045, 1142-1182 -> 0.2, 353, 330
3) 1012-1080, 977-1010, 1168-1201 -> 5.9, 398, 346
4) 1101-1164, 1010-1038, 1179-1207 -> 6.6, 361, 349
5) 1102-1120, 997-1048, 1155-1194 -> 2.1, 366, 340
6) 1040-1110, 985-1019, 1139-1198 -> 5.8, 391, 335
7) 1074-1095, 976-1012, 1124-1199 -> 1.8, 397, 330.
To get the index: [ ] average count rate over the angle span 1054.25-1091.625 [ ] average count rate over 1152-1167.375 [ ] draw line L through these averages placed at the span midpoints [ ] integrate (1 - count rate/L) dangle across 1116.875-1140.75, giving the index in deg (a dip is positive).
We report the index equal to 1.5 deg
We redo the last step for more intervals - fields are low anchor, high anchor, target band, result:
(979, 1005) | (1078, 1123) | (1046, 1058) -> 0.2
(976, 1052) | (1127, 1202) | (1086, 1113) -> 2.5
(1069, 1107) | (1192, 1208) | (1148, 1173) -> 1.0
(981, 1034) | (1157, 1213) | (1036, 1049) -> 1.2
